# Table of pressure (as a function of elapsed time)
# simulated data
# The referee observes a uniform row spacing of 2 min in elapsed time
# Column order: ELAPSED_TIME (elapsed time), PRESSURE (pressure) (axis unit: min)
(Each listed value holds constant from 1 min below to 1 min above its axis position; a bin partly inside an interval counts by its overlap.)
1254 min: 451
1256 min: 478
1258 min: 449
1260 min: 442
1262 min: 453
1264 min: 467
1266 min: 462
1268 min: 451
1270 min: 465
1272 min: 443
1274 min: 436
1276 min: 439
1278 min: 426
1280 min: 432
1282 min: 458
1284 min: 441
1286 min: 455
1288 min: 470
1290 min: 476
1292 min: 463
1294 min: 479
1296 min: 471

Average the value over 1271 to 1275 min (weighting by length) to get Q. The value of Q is 440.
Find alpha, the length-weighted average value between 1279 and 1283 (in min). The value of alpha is 445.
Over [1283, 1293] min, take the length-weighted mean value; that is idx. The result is 461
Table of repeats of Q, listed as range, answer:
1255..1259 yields 464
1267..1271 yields 458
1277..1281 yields 429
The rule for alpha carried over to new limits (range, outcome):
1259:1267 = 456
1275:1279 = 432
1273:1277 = 438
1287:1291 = 473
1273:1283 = 438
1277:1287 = 442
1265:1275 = 451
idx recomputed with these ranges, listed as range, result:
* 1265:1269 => 456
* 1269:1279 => 442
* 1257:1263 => 448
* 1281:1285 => 450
